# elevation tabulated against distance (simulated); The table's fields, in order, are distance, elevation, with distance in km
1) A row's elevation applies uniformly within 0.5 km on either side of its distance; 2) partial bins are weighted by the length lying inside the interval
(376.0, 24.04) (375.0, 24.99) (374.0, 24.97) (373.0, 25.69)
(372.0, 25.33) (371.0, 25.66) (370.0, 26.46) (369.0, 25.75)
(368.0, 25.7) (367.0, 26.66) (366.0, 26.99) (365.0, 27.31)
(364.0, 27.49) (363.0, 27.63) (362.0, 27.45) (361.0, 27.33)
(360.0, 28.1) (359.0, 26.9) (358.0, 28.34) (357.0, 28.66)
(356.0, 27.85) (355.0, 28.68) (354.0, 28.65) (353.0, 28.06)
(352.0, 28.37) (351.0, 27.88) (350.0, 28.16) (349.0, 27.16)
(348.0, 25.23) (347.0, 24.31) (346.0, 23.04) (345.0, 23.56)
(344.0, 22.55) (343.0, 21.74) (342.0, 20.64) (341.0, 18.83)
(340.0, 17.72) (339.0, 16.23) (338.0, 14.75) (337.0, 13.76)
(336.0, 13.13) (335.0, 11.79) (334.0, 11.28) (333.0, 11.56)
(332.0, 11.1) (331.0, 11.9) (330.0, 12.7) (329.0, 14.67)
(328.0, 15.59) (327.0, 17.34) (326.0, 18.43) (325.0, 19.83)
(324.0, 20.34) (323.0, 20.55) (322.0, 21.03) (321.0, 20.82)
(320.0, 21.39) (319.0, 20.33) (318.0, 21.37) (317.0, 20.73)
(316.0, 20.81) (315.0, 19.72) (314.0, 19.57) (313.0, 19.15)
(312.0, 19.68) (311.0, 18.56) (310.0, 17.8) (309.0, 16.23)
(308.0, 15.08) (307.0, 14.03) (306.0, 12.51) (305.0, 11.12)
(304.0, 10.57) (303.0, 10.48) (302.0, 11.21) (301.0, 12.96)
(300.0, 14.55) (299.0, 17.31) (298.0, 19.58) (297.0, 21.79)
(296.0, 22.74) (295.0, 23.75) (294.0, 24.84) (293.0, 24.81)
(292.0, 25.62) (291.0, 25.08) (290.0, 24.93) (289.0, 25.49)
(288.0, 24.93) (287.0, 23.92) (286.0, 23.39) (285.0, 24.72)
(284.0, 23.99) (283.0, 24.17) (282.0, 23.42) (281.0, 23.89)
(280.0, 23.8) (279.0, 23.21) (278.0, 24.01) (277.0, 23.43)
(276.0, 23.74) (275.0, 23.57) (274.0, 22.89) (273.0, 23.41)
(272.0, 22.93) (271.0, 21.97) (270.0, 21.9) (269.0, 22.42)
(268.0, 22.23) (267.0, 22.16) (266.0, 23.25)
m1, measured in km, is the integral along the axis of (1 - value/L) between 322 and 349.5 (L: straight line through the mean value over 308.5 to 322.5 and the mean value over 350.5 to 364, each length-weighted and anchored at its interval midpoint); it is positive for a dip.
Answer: 6.94 km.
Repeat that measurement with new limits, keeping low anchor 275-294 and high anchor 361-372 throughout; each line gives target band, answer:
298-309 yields 5.0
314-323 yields 1.6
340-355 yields 0.8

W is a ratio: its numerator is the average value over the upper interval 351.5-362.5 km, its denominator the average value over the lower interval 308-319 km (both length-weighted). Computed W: 1.5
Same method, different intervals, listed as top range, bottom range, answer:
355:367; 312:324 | 1.35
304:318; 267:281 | 0.75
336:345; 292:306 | 1.05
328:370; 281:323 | 1.12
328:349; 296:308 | 1.18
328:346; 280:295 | 0.65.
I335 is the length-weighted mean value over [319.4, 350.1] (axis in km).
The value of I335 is 18.3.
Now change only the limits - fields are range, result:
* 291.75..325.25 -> 18.5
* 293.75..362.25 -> 19.7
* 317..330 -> 19.1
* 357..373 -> 26.9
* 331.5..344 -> 15.5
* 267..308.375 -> 21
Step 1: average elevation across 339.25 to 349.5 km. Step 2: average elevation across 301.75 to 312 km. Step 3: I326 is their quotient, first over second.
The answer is 1.6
